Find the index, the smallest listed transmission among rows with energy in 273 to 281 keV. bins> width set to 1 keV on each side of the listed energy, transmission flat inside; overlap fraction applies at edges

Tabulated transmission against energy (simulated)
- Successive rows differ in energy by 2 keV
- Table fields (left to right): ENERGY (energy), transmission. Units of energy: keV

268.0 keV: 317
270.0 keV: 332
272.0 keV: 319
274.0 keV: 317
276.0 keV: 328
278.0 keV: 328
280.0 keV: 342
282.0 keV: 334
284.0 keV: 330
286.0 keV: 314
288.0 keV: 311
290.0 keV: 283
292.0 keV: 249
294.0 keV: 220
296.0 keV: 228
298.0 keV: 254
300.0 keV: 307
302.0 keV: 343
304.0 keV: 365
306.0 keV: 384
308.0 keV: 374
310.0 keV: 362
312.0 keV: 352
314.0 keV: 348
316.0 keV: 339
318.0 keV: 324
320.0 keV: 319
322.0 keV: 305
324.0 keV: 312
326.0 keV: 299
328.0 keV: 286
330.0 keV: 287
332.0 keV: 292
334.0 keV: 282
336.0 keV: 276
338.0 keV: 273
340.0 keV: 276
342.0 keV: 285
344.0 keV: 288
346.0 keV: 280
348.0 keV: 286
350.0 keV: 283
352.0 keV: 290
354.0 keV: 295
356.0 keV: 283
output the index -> 317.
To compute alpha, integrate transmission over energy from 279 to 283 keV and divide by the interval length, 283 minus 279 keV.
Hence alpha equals 338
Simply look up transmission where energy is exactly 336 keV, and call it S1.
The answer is 276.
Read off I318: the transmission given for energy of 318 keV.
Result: 324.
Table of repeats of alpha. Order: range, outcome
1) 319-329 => 304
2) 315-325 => 320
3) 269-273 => 326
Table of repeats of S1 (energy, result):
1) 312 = 352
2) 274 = 317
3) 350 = 283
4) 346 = 280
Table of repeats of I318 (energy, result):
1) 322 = 305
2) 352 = 290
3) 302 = 343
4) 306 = 384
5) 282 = 334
